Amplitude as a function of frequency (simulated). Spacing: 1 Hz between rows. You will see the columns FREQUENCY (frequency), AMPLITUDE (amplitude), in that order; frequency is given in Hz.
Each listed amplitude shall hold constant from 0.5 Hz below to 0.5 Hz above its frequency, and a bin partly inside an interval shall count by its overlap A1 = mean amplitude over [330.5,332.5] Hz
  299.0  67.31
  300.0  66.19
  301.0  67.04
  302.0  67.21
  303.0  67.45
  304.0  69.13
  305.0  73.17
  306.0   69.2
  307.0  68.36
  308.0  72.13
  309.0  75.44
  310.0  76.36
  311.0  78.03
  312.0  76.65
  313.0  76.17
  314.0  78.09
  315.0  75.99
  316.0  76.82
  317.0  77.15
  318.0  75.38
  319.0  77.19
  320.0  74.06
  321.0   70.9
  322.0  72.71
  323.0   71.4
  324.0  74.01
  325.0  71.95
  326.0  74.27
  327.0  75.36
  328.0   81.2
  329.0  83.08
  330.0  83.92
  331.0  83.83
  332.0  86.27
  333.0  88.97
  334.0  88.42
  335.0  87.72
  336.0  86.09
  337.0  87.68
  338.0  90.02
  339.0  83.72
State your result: 85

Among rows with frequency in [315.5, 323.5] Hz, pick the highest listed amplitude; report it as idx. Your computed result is 77.19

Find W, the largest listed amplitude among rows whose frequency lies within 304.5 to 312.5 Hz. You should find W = 78.03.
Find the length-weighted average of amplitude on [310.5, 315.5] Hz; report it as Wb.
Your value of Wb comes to 77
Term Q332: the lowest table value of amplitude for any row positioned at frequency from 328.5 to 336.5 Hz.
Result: 83.08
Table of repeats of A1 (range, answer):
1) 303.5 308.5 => 70.4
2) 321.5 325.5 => 72.5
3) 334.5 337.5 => 87.2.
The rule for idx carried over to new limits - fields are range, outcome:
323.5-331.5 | 83.92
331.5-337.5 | 88.97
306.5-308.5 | 72.13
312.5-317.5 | 78.09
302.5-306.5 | 73.17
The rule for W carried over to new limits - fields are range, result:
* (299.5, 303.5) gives 67.45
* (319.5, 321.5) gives 74.06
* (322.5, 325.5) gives 74.01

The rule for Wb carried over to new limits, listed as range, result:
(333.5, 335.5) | 88.1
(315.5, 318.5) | 76.5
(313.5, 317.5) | 77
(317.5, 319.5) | 76.3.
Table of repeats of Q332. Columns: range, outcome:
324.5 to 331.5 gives 71.95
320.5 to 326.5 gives 70.9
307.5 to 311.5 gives 72.13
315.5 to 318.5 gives 75.38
